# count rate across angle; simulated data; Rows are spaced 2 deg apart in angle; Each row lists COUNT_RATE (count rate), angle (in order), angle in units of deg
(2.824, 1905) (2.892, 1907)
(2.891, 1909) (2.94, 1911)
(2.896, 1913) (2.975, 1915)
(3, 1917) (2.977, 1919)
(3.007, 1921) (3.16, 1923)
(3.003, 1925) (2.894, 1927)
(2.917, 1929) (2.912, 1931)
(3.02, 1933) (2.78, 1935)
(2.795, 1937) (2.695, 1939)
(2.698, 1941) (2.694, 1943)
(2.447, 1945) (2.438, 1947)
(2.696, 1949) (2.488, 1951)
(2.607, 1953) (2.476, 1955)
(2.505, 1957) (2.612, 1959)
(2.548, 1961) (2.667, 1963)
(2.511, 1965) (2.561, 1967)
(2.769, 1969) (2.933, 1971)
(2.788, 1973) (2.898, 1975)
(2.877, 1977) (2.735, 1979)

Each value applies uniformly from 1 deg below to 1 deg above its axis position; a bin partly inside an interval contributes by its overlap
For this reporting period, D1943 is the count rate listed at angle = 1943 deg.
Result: 2.694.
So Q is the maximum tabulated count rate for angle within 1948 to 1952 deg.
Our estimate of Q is 2.696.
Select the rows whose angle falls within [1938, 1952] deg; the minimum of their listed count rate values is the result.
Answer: 2.438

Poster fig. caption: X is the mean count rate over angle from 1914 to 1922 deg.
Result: 2.99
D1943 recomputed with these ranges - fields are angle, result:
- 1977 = 2.877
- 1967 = 2.561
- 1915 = 2.975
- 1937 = 2.795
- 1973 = 2.788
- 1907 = 2.892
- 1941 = 2.698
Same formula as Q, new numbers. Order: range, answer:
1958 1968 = 2.667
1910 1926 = 3.16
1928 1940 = 3.02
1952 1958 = 2.607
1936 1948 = 2.795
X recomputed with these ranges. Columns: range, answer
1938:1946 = 2.63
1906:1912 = 2.91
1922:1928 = 3.02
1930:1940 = 2.84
